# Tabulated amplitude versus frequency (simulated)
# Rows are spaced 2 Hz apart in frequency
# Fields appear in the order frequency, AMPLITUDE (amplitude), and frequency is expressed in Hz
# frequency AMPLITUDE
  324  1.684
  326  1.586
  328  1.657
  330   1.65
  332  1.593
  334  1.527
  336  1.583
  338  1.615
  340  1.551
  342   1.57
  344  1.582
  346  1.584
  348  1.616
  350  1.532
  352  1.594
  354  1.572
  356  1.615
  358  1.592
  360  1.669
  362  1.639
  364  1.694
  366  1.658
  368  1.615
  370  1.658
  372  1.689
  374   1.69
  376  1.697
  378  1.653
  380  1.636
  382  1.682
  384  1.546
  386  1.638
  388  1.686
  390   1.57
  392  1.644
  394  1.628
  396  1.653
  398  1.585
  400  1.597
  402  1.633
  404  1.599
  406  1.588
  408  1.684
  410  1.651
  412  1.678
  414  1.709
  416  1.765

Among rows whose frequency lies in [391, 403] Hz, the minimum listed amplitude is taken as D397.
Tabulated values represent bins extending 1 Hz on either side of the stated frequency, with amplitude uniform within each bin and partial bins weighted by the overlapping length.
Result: 1.585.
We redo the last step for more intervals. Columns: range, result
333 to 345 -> 1.527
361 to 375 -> 1.615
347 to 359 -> 1.532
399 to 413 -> 1.588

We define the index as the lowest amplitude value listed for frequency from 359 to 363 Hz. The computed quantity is 1.639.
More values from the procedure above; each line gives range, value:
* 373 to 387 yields 1.546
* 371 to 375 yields 1.689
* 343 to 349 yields 1.582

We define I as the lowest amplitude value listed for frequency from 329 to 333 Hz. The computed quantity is 1.593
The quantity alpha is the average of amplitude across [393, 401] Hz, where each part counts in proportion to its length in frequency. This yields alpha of 1.62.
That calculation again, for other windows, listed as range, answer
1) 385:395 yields 1.63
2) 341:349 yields 1.59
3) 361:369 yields 1.65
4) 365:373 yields 1.65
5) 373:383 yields 1.67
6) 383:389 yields 1.62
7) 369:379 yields 1.68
